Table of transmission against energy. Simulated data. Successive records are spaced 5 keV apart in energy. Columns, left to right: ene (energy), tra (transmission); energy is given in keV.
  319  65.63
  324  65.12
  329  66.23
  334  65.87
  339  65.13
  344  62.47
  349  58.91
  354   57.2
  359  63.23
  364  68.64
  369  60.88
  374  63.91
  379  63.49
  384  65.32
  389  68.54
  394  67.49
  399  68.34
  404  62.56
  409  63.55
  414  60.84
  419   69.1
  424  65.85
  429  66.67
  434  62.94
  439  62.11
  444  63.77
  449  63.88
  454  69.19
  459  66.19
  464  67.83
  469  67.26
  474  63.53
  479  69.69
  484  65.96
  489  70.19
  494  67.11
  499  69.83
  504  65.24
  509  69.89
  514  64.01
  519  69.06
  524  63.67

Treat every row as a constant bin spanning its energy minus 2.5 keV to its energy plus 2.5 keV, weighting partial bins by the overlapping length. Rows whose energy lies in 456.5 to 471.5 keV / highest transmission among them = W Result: 67.83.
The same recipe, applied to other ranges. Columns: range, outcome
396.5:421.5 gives 69.1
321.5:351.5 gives 66.23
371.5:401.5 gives 68.54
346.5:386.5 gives 68.64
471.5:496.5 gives 70.19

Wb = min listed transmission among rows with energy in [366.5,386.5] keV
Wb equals 60.88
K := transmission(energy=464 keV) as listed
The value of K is 67.83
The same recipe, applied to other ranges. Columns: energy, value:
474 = 63.53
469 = 67.26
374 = 63.91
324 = 65.12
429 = 66.67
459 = 66.19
